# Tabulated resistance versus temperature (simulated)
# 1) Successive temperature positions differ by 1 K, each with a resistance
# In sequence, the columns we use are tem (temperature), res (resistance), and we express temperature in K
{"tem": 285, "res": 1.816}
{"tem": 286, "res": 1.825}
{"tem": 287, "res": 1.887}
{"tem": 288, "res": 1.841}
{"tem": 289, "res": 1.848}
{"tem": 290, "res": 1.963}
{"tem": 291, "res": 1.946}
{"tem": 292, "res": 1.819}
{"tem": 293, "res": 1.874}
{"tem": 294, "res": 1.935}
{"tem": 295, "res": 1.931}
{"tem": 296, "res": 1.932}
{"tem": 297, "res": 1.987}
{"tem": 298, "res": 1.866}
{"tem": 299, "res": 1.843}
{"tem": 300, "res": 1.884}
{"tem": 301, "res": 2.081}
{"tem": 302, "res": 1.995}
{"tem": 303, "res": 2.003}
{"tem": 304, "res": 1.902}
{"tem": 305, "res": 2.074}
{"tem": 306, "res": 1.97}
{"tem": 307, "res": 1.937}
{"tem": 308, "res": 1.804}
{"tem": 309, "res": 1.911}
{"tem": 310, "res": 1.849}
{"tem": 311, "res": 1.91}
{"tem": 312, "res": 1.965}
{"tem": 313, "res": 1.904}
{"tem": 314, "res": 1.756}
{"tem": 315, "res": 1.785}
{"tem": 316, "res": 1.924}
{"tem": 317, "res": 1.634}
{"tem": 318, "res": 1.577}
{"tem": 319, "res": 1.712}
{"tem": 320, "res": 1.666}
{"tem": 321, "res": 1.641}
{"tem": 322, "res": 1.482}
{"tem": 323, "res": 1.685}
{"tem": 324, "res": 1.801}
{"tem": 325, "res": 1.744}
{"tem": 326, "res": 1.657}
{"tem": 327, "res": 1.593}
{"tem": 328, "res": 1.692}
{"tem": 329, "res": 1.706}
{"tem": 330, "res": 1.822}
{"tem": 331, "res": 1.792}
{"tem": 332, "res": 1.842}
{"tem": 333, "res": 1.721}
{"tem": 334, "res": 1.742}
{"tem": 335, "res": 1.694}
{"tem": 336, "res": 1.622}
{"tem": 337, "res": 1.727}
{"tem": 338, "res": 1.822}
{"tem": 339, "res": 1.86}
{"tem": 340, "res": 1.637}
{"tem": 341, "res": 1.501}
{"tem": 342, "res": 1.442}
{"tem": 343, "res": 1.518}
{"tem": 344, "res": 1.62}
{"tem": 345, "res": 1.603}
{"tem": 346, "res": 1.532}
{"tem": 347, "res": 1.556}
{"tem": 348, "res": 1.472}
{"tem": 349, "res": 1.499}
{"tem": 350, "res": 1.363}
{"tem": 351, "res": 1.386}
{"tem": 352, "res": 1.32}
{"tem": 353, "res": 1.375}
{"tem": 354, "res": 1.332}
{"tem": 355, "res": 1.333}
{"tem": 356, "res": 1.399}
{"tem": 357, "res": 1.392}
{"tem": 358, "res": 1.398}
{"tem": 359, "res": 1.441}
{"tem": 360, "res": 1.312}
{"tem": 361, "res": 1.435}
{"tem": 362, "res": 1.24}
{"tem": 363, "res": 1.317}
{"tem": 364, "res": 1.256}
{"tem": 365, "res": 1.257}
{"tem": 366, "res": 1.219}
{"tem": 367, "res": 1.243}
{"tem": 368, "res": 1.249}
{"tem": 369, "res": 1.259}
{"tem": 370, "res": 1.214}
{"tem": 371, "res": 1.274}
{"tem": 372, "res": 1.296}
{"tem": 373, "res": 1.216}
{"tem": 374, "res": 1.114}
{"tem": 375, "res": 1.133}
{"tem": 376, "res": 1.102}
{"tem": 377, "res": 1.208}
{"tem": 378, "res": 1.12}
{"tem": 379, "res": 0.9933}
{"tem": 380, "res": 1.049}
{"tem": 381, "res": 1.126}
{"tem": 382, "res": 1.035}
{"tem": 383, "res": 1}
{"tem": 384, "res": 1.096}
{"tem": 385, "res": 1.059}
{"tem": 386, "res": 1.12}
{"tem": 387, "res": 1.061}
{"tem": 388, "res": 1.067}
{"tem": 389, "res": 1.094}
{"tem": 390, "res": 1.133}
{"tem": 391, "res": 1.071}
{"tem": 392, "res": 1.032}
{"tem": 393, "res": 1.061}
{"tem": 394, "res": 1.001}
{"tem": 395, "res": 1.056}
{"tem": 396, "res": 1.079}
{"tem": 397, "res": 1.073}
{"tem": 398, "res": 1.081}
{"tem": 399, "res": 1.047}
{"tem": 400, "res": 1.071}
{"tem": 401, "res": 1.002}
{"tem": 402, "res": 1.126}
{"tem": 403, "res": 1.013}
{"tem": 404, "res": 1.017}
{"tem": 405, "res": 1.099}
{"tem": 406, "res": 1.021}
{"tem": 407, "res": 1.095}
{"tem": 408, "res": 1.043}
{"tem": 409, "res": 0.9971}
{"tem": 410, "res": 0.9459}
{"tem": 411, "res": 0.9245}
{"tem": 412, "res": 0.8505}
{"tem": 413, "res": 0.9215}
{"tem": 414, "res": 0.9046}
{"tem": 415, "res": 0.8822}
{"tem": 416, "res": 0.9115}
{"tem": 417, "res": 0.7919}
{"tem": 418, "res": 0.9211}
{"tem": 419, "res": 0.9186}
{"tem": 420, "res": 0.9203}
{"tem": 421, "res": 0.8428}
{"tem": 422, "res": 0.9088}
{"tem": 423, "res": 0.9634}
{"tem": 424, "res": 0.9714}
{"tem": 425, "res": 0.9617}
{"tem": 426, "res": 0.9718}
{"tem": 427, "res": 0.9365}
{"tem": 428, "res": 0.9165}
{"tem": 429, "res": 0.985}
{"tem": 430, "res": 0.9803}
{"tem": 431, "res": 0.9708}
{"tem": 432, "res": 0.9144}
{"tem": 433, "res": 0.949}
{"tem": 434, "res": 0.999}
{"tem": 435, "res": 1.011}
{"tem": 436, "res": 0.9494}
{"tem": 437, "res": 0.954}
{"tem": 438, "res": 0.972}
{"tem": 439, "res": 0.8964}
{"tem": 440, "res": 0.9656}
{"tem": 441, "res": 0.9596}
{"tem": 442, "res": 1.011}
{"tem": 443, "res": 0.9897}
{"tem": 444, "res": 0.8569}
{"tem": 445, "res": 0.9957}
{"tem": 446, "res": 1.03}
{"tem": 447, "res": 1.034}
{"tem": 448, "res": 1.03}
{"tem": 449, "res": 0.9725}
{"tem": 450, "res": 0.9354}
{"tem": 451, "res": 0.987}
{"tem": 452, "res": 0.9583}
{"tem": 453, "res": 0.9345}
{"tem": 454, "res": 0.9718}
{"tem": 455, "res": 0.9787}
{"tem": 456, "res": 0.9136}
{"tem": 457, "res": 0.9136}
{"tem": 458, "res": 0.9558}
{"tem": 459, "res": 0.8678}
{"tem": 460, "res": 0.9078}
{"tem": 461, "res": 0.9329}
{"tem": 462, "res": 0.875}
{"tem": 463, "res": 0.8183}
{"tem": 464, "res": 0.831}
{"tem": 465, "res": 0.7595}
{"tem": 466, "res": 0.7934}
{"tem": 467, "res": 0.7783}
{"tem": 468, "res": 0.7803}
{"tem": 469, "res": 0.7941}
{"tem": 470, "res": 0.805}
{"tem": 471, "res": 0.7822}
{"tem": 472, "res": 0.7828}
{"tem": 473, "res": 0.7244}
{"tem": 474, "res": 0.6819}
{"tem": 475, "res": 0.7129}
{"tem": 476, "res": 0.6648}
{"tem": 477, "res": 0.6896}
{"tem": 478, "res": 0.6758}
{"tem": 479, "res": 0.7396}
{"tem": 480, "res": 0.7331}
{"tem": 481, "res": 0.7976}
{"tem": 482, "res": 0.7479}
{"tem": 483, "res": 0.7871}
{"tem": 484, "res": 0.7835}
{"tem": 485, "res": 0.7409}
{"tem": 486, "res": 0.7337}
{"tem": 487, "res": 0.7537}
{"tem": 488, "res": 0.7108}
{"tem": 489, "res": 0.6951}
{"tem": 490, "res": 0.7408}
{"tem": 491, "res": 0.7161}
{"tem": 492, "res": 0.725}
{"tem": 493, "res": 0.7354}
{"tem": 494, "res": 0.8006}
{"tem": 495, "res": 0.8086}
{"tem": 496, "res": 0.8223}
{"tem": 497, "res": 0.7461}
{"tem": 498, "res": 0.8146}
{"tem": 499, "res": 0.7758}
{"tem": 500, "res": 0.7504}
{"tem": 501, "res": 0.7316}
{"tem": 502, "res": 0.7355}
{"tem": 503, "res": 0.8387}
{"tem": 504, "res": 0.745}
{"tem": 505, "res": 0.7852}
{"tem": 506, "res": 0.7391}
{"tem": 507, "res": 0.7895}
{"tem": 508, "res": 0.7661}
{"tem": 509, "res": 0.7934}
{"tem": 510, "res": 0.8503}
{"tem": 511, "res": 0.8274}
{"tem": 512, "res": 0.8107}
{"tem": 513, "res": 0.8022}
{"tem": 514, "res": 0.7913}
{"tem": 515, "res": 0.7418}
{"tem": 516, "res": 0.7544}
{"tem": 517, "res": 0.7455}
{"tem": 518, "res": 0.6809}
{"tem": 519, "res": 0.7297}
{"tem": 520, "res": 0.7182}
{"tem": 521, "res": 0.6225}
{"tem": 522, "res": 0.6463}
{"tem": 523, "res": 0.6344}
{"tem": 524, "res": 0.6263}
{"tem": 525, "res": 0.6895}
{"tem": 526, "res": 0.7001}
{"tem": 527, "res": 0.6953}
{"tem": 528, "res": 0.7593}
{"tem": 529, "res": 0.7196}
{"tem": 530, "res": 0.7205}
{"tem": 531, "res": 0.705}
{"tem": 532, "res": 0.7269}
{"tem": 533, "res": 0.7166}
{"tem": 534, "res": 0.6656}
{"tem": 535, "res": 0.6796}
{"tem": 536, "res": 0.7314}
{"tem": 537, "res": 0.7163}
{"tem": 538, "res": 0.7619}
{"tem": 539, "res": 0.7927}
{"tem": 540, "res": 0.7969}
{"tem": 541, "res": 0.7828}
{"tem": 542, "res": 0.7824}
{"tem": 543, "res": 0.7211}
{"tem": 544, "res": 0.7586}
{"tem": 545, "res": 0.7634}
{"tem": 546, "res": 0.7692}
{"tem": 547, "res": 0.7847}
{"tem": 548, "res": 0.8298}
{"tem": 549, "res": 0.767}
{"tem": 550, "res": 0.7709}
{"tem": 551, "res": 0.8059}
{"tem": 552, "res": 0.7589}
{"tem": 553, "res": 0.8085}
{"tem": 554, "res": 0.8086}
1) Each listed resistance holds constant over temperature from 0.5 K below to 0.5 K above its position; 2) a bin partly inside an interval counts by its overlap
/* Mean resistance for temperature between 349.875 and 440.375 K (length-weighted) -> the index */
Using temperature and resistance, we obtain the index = 1.09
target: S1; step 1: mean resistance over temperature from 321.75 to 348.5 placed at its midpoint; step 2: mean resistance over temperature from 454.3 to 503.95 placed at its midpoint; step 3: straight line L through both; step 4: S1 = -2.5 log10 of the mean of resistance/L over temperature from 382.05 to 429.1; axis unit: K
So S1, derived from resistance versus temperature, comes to 0.228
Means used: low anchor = 1.66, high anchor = 0.784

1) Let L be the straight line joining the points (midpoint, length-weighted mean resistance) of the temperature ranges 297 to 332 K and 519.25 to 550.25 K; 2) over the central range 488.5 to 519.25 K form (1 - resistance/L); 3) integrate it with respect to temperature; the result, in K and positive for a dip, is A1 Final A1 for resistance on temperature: 3.84 K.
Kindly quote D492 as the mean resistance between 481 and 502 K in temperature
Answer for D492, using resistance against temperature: 0.757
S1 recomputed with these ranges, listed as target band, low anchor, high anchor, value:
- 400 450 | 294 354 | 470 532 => 0.20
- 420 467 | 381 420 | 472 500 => -0.07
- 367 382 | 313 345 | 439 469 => 0.21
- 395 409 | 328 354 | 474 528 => 0.20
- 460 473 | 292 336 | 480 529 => 0.18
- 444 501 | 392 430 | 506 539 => 0.03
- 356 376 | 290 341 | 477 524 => 0.19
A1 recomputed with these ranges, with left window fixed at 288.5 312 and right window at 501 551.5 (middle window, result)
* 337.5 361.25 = 2.7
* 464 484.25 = 5.3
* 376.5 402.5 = 6.9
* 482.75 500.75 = 3.3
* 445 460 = 2.2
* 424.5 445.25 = 4.5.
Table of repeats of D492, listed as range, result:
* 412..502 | 0.861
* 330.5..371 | 1.47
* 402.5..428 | 0.949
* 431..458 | 0.965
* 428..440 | 0.96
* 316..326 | 1.67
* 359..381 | 1.22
